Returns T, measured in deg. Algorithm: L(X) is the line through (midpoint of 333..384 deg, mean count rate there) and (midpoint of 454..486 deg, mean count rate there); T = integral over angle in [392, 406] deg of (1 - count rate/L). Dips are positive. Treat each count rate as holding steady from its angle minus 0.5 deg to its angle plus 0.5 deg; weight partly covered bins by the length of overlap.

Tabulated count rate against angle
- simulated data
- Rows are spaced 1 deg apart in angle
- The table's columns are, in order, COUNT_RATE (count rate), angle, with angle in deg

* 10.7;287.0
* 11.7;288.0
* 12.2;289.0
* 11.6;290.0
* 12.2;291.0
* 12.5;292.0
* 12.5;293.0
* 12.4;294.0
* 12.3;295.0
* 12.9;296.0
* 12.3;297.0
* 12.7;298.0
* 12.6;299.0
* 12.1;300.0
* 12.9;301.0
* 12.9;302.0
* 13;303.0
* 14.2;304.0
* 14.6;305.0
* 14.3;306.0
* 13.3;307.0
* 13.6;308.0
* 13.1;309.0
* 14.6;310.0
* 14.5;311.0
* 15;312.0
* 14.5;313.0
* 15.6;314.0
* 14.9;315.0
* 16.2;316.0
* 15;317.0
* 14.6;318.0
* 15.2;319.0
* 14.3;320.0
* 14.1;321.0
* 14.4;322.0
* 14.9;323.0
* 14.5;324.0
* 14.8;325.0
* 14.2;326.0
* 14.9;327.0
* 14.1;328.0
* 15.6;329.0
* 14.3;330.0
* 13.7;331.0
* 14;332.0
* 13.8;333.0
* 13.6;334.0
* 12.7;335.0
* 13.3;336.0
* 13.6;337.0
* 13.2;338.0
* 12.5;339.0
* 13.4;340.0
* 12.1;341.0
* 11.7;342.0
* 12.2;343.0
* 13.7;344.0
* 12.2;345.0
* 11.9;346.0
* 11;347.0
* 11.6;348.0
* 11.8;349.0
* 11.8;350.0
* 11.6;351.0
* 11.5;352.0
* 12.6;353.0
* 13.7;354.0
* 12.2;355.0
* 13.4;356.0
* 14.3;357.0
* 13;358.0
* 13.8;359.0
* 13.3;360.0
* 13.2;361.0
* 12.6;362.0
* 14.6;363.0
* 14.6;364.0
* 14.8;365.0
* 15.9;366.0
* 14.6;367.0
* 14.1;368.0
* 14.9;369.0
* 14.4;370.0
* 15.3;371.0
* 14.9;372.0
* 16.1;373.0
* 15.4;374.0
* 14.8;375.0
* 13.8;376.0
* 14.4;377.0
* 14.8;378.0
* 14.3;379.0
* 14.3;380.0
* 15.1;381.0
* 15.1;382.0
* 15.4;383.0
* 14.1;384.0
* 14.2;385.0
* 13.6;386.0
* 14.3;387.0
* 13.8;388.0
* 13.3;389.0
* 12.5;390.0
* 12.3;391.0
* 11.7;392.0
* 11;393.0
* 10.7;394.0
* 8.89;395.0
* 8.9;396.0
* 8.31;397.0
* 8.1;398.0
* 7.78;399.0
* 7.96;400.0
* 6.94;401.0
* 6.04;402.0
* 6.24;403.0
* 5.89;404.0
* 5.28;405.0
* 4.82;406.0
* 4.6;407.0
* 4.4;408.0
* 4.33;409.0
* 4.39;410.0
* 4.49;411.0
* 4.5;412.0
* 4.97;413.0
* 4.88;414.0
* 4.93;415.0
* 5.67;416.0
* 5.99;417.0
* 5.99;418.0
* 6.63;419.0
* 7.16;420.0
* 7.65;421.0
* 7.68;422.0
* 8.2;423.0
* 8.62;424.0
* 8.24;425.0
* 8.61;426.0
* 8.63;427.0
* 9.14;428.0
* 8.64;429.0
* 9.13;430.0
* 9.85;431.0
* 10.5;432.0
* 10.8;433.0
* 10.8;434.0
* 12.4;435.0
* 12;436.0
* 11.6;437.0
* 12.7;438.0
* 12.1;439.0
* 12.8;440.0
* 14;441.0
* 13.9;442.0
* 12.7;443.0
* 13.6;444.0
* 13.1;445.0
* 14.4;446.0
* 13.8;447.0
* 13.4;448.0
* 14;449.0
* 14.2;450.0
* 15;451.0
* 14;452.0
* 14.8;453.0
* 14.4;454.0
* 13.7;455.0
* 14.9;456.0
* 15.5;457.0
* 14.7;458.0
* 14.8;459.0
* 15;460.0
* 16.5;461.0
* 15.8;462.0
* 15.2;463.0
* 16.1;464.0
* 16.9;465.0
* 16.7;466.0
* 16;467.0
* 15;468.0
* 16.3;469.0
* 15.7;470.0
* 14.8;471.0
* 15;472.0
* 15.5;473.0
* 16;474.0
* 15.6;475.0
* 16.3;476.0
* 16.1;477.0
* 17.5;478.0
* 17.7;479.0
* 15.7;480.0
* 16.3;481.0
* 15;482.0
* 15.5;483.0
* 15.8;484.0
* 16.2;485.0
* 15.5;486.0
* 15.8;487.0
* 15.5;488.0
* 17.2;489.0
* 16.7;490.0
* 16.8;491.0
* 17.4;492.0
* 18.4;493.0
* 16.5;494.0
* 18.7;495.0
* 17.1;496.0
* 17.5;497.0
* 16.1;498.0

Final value 6.3 deg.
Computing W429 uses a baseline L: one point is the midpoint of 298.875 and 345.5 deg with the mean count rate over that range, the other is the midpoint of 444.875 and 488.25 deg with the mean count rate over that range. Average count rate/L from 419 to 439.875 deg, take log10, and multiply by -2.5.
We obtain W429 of 0.47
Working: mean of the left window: 13.9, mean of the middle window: 9.7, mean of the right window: 15.4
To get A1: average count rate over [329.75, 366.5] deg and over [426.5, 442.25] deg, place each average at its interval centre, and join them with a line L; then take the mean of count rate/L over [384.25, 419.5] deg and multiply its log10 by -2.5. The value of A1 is 0.44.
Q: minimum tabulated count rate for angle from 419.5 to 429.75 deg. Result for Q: 7.16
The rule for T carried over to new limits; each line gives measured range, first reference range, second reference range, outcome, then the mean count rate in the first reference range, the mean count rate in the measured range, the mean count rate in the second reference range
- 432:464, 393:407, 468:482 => -2.10 deg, 7.4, 13.7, 16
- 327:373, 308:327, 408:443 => -2.29 deg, 14.7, 13.4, 8.58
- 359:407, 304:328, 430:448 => 4.25 deg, 14.6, 12.2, 12.4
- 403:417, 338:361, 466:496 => 9.14 deg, 12.5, 4.95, 16.2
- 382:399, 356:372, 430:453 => 2.26 deg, 14.2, 11.9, 12.8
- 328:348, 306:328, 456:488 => 2.26 deg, 14.6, 13.1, 15.8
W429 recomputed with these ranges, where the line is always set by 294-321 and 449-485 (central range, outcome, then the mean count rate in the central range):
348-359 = 0.14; 12.6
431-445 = 0.24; 12.2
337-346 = 0.13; 12.6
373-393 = 0.05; 14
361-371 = 0.00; 14.5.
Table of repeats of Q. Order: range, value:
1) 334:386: 11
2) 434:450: 10.8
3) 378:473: 4.33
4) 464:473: 14.8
